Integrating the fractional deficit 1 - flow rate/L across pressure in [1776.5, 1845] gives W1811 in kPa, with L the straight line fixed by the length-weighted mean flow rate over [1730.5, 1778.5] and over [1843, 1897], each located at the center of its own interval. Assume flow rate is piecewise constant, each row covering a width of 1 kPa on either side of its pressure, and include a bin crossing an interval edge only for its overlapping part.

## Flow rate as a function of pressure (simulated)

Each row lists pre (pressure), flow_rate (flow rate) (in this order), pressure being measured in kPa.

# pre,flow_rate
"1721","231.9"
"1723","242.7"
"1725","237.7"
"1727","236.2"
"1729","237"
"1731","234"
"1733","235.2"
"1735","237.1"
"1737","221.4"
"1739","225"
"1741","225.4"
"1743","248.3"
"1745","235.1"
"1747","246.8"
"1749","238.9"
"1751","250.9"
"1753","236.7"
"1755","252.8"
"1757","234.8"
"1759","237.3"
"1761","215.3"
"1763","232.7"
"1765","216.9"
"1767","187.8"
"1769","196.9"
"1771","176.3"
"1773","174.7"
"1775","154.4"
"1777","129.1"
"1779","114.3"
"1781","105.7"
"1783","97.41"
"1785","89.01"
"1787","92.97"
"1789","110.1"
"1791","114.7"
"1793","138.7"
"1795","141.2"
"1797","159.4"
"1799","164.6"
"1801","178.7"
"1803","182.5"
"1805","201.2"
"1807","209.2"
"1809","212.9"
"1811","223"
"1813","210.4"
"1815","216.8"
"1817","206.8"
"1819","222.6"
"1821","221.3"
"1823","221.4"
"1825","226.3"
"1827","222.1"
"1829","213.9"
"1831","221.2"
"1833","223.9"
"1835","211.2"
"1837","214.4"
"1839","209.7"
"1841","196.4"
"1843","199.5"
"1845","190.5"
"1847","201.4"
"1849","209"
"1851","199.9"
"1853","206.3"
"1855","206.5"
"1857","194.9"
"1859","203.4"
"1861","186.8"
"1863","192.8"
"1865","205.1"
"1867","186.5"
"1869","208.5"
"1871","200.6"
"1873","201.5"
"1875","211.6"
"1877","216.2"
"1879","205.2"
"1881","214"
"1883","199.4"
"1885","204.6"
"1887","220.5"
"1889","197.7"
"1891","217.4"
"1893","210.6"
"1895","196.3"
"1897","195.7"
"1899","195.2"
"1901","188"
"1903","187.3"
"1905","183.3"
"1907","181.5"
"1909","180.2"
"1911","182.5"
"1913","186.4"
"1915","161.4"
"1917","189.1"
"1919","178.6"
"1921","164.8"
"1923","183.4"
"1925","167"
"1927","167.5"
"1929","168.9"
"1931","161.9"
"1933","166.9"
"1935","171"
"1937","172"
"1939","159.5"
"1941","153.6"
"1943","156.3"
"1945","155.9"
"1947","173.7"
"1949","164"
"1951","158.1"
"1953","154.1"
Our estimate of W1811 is 9.74 kPa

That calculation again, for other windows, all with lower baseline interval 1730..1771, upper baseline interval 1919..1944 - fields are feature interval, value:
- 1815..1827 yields -0.9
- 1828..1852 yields -1.1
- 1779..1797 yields 8.5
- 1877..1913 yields -3.7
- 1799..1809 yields 0.9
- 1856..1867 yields -0.3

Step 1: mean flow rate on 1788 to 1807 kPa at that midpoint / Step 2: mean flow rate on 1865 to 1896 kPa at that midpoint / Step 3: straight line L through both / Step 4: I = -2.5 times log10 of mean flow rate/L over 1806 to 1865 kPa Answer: -0.17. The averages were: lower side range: 157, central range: 209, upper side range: 206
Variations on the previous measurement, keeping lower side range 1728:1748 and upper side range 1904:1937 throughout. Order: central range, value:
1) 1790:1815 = 0.18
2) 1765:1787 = 0.48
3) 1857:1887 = -0.07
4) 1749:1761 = -0.05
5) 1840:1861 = -0.01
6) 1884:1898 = -0.12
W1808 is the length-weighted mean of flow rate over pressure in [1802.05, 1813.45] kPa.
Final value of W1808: 206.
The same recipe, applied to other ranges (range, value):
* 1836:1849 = 203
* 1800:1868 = 207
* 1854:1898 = 203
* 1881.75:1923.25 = 191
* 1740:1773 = 225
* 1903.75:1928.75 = 177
